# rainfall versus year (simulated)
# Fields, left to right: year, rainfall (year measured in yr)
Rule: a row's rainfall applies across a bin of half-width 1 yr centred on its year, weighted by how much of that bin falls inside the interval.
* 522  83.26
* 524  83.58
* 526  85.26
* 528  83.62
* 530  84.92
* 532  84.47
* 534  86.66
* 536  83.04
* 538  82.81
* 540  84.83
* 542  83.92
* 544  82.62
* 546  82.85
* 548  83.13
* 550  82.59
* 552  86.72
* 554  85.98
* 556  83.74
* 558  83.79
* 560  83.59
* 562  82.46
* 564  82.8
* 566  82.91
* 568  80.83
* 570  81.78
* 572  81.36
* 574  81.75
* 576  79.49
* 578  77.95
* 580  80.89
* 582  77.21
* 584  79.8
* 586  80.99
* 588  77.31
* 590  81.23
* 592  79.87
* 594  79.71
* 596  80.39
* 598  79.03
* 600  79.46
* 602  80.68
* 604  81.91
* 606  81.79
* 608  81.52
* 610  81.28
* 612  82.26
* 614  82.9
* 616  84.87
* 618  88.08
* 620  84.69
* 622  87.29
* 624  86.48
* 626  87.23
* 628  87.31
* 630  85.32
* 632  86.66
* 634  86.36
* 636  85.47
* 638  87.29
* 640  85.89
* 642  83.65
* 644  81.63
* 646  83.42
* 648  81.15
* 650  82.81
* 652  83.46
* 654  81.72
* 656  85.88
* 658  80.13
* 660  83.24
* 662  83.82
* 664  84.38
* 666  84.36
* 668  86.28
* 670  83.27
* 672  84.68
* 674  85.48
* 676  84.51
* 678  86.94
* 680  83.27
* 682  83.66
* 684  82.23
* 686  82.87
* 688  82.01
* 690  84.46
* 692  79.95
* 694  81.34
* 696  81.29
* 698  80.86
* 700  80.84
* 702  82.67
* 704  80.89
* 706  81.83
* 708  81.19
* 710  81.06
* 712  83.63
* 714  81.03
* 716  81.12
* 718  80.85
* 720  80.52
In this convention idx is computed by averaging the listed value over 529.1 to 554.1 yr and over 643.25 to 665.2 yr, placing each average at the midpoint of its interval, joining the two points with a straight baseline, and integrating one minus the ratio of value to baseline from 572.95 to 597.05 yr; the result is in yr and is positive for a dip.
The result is 1.1 yr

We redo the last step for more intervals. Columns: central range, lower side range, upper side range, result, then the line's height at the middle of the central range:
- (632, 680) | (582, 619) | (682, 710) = -1.6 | 81.5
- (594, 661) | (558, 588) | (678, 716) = -1.8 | 81.4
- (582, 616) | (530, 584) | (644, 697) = 0.9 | 82.9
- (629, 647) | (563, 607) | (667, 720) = -0.8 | 81.5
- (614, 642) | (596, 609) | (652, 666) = -1.5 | 81.9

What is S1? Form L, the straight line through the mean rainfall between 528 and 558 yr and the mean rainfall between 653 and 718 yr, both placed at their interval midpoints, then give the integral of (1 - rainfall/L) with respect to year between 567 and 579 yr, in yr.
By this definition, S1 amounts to 0.5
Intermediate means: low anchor 84.1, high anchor 82.8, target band 80.5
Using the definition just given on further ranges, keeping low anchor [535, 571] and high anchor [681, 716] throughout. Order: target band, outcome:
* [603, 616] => 0.09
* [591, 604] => 0.45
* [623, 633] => -0.49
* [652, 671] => -0.33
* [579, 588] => 0.39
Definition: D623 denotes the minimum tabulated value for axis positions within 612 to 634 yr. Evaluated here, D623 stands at 82.26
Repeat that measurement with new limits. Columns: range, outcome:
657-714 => 79.95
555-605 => 77.21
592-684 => 79.03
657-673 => 80.13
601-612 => 80.68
